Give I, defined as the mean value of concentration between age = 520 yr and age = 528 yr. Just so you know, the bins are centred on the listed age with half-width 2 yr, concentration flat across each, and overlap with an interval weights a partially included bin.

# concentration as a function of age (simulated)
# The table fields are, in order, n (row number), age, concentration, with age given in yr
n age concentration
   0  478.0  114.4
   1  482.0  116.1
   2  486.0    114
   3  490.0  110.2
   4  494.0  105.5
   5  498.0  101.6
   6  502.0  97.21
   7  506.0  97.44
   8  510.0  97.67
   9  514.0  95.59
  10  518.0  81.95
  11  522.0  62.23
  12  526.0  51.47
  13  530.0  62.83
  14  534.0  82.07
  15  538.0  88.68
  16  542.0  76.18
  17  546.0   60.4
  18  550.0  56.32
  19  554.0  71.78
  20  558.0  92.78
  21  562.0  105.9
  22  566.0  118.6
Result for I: 56.8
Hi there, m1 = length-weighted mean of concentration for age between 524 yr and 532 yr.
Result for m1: 57.1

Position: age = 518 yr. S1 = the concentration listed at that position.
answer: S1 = 81.95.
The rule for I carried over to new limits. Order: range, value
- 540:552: 64.3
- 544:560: 70.3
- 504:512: 97.6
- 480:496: 111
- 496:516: 97.9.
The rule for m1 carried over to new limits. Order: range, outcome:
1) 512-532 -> 70.8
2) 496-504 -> 99.4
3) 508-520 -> 91.7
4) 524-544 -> 72.2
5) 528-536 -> 72.4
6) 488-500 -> 106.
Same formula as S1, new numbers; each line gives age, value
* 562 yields 105.9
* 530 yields 62.83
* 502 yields 97.21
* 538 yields 88.68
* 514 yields 95.59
